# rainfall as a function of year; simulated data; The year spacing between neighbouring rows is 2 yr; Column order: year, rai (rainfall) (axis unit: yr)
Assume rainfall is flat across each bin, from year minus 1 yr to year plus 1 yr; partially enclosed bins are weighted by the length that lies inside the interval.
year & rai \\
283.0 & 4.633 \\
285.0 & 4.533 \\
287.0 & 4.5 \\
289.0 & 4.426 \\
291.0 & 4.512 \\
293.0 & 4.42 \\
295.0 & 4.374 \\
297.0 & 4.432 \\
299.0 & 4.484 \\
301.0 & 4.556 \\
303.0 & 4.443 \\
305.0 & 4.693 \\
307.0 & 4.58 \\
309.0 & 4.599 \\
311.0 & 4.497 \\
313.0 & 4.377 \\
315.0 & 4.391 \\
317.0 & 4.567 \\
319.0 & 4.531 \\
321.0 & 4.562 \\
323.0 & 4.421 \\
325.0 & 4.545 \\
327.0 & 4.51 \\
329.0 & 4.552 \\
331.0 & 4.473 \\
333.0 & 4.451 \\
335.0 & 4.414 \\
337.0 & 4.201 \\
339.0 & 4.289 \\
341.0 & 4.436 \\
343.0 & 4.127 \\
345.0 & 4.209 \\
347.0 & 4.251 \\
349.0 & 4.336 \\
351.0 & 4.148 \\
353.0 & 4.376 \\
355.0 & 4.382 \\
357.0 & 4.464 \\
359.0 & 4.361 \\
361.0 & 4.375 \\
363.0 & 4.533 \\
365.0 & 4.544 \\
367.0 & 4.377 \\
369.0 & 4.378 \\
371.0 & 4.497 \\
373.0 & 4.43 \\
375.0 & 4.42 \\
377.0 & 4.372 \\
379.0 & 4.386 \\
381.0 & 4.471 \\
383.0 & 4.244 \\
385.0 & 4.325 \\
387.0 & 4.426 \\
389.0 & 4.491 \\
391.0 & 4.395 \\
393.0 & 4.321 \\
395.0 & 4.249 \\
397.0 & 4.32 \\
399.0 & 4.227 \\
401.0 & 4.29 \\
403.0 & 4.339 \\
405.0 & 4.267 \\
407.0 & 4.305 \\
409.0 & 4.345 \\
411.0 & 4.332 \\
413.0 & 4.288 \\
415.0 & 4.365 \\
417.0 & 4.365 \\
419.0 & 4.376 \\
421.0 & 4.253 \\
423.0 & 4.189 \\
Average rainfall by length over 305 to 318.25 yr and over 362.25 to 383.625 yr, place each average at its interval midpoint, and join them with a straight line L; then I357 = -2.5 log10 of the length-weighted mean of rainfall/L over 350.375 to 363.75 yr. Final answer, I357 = 0.02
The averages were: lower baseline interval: 4.52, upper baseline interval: 4.42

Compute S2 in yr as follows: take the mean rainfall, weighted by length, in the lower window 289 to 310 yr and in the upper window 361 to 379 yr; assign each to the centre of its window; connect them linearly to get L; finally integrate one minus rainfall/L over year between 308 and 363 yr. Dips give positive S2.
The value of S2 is 0.8 yr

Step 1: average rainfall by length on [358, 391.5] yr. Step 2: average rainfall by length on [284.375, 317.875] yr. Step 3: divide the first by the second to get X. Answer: 1.0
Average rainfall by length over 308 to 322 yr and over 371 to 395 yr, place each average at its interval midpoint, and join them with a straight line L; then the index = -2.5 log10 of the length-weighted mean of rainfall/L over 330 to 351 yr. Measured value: 0.04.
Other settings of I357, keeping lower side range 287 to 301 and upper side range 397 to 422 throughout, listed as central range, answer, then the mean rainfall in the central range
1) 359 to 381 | -0.017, 4.43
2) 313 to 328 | -0.018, 4.5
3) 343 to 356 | 0.029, 4.27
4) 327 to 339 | -0.002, 4.42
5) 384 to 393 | -0.015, 4.4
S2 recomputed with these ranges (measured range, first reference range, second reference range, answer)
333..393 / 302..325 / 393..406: 0.2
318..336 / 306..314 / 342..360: -0.3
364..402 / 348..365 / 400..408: -0.4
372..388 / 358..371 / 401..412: 0.0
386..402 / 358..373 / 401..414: 0.0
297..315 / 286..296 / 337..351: -0.5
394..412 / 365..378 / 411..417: 0.2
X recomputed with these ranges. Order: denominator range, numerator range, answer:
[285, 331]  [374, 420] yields 0.97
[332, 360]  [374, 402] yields 1.01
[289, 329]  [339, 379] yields 0.97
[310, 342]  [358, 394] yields 0.99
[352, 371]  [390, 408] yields 0.97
